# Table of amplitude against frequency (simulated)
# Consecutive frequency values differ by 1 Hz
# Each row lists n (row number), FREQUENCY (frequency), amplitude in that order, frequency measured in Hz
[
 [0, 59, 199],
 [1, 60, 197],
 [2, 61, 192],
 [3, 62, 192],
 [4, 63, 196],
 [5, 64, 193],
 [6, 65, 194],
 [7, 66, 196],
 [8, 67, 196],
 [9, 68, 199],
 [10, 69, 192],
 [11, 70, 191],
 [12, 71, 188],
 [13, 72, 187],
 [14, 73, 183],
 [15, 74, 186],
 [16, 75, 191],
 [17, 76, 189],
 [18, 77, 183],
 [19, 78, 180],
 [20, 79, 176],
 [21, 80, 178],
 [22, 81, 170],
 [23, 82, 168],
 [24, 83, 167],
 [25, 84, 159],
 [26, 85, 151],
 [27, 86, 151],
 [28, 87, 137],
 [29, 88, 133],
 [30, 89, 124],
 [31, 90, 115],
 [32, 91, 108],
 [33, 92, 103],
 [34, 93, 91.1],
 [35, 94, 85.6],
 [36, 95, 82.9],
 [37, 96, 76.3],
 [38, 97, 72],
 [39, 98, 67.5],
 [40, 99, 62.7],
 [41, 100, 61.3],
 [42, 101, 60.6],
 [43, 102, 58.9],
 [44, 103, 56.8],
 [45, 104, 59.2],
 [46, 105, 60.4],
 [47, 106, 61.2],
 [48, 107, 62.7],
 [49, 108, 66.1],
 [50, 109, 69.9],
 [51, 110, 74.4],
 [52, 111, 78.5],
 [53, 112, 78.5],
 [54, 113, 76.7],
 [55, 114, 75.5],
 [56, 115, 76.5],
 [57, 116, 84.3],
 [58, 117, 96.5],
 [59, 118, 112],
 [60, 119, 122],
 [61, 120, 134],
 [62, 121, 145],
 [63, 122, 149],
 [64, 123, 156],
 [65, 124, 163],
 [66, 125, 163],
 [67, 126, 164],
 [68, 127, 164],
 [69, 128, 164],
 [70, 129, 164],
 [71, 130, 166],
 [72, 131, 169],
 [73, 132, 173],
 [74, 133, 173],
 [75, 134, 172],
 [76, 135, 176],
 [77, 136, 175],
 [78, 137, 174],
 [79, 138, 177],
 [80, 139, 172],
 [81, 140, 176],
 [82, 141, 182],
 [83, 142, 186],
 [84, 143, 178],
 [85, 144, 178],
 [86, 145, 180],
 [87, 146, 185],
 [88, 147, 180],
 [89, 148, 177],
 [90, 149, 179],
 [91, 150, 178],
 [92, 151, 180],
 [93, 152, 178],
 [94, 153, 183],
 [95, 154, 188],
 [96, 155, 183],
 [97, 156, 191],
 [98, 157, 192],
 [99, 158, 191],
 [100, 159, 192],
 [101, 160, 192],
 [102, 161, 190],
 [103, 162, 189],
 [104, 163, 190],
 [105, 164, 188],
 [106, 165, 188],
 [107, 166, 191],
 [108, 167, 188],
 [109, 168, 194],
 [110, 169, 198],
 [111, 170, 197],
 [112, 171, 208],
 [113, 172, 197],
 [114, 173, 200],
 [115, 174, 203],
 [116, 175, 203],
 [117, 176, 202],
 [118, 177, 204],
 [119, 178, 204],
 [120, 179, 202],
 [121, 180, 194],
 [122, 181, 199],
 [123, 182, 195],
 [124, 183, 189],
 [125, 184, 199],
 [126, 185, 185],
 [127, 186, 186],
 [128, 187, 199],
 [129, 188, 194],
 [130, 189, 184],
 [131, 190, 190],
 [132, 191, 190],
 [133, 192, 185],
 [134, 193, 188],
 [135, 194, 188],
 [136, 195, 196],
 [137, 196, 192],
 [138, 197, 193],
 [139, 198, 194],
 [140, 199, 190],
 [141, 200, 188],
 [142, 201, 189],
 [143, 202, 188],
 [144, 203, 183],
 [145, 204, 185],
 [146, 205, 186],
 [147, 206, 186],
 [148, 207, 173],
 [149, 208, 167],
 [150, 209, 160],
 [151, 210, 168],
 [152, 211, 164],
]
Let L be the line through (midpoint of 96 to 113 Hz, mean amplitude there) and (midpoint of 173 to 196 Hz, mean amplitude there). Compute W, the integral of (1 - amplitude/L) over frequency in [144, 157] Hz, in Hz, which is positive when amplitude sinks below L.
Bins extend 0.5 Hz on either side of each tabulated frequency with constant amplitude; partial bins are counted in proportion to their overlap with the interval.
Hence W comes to -3.92 Hz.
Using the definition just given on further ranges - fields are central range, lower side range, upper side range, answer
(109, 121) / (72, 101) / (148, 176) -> 4.8 Hz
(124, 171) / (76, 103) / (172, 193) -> -3.9 Hz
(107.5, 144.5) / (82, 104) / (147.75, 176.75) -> 1.6 Hz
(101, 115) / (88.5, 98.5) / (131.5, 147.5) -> 6.1 Hz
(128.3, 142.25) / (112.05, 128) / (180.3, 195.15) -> -3.3 Hz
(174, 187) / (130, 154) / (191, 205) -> -0.8 Hz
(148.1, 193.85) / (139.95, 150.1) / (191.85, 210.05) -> -2.4 Hz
